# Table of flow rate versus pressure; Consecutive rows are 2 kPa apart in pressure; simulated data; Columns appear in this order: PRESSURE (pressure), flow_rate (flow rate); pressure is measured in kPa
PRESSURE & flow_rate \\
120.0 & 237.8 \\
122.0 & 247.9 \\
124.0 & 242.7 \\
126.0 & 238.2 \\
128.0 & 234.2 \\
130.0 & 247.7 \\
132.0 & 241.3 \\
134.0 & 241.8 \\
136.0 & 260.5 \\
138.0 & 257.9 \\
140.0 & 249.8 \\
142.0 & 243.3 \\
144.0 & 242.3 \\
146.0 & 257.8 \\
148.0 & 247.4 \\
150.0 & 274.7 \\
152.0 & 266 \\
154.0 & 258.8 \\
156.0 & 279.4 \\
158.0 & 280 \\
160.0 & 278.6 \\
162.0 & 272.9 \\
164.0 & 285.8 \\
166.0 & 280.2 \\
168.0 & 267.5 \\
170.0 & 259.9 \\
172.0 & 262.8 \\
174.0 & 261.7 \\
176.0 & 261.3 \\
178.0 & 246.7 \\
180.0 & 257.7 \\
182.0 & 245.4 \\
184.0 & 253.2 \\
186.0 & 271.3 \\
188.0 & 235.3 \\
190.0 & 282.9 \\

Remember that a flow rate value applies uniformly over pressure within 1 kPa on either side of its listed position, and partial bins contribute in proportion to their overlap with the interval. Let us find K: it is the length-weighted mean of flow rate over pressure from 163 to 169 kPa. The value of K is 278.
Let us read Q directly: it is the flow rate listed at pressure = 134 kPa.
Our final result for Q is 241.8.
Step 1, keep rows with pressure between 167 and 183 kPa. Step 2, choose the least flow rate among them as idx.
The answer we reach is 245.4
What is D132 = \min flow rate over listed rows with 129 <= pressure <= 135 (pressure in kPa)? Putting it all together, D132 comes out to 241.3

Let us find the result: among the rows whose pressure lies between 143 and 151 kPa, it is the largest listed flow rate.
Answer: 274.7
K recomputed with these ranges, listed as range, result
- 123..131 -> 241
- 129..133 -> 244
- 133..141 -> 252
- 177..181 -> 252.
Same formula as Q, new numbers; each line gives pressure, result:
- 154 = 258.8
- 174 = 261.7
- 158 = 280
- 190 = 282.9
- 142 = 243.3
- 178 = 246.7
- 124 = 242.7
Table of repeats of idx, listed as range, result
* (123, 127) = 238.2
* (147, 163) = 247.4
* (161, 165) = 272.9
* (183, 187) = 253.2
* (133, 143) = 241.8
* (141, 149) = 242.3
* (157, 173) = 259.9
